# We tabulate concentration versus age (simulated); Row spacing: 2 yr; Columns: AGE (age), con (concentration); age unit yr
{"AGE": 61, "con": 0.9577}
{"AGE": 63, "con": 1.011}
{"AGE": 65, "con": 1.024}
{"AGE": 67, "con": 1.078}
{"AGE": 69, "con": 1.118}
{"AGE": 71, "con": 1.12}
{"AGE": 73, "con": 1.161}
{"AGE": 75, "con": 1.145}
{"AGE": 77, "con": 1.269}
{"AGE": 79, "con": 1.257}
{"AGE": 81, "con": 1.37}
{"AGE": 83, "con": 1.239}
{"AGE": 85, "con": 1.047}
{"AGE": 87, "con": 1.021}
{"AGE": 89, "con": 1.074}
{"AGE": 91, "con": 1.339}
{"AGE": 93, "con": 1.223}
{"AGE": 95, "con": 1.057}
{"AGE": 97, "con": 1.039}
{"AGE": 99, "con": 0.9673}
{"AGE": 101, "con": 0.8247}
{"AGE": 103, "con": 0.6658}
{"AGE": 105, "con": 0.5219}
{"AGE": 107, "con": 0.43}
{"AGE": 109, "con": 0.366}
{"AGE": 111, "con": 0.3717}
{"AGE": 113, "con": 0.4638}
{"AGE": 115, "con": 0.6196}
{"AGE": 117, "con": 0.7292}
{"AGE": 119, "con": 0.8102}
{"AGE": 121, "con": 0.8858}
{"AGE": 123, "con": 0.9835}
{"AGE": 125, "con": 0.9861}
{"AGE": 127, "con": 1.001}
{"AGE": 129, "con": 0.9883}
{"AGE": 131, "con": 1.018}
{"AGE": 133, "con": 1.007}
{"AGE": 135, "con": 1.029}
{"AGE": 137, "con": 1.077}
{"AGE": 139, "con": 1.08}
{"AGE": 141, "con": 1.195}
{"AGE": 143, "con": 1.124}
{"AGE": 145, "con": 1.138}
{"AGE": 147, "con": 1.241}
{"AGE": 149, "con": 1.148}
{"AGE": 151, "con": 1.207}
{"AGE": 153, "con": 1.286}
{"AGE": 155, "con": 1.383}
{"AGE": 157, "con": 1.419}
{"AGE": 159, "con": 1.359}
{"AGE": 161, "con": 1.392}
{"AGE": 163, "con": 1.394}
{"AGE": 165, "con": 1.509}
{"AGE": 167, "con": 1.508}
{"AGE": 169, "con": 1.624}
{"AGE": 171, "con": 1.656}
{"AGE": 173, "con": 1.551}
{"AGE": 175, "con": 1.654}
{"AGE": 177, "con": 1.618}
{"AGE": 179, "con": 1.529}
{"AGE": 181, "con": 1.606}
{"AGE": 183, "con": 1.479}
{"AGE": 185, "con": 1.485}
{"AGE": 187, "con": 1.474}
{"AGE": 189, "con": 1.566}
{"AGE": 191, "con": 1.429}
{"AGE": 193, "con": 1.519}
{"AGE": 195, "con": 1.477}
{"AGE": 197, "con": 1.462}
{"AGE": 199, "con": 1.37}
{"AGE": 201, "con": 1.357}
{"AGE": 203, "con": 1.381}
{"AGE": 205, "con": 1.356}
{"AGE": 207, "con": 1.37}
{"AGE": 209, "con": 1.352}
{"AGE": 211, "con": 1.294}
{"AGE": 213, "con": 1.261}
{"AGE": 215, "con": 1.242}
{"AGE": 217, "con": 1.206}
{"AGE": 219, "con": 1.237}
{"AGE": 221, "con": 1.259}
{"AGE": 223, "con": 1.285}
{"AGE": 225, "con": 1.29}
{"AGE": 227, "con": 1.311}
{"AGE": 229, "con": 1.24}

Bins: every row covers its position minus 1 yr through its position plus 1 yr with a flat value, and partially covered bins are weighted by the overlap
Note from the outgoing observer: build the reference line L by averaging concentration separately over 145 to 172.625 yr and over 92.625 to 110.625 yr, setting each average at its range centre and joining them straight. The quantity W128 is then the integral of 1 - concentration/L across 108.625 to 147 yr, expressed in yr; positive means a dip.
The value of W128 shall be 5.7 yr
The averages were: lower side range 0.759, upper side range 1.39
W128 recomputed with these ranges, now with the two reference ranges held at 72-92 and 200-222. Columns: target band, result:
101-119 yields 9.8 yr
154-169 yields -2.1 yr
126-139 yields 2.2 yr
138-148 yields 0.7 yr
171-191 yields -4.3 yr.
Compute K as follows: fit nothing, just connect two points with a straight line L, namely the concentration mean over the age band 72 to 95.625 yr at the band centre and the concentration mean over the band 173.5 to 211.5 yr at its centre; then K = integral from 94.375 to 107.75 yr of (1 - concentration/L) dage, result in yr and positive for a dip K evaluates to 4.81 yr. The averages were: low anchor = 1.19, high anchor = 1.47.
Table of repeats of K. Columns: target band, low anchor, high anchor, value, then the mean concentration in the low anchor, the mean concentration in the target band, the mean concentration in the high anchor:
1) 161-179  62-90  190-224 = -3.7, 1.14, 1.55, 1.34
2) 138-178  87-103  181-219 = -3.7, 1.05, 1.37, 1.39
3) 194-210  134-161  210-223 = -1.9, 1.21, 1.39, 1.25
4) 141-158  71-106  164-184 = 2.3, 1.07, 1.24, 1.57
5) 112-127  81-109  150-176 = 4.5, 0.951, 0.797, 1.46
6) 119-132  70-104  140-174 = 2.9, 1.11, 0.964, 1.36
